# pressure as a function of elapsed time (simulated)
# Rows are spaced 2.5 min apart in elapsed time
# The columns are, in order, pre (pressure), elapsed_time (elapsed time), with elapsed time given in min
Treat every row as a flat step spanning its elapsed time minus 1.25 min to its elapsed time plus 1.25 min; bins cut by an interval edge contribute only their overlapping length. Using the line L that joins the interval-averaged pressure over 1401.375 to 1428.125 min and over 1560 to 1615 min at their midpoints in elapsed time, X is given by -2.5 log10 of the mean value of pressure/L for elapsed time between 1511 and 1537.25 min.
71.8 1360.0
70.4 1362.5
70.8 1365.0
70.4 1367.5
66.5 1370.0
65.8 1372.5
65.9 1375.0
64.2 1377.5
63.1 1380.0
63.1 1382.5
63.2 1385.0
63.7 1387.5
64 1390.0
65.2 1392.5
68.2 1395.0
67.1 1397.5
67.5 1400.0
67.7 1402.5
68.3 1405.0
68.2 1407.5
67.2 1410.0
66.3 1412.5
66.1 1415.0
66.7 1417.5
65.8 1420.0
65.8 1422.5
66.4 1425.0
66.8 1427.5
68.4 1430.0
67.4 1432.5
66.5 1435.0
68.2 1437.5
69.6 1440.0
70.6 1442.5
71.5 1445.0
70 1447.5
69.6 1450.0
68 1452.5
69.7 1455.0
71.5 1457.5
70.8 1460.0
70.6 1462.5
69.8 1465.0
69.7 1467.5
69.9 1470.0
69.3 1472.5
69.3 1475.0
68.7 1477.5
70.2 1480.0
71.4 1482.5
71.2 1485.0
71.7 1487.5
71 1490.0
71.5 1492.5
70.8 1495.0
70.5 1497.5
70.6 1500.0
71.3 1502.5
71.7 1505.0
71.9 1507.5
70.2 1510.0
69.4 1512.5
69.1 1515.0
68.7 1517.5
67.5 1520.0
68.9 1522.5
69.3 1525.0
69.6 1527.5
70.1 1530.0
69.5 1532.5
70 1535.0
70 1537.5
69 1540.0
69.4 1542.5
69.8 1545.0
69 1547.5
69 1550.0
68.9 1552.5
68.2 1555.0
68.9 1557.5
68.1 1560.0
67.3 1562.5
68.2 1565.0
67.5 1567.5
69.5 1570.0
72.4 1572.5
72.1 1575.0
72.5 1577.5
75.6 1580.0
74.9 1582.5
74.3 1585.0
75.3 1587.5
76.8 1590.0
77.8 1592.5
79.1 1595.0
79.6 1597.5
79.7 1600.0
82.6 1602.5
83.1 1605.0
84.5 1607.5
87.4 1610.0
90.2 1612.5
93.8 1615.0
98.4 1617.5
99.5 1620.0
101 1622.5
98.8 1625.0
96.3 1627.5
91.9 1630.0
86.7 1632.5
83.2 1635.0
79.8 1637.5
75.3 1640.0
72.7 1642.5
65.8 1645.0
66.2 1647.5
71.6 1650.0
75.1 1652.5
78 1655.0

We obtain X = 0.06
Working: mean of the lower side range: 66.8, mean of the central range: 69.2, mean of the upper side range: 76.9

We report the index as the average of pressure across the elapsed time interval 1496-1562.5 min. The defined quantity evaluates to 69.5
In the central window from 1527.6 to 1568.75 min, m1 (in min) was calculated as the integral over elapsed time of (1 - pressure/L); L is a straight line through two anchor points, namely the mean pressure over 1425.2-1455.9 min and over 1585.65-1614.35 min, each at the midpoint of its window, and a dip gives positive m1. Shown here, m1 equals 4.49 min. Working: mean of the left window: 68.8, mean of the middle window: 68.9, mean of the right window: 81.6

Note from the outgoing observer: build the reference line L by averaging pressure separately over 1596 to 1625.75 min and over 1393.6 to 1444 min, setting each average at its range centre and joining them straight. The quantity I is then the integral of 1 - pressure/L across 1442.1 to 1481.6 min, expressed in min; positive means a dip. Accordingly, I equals 1.34 min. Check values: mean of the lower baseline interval 67.5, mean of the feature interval 69.9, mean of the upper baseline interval 89.6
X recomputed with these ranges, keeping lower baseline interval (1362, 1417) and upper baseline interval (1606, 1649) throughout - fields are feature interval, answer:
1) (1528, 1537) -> 0.126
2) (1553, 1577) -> 0.173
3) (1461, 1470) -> 0.043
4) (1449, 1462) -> 0.031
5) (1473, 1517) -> 0.071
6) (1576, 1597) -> 0.098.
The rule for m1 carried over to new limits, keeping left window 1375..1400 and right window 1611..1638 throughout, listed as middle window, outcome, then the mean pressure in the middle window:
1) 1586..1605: 2.26 min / 78.9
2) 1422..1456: 1.18 min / 68.5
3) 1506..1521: 1.93 min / 69.5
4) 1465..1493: 2.00 min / 70.3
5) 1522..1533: 1.61 min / 69.5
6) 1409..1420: 0.26 min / 66.5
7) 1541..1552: 1.90 min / 69.3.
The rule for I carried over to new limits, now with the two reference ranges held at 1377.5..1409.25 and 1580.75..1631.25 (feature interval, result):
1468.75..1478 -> 0.5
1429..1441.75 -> 0.3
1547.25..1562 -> 2.3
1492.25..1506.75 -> 0.9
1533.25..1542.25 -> 1.1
